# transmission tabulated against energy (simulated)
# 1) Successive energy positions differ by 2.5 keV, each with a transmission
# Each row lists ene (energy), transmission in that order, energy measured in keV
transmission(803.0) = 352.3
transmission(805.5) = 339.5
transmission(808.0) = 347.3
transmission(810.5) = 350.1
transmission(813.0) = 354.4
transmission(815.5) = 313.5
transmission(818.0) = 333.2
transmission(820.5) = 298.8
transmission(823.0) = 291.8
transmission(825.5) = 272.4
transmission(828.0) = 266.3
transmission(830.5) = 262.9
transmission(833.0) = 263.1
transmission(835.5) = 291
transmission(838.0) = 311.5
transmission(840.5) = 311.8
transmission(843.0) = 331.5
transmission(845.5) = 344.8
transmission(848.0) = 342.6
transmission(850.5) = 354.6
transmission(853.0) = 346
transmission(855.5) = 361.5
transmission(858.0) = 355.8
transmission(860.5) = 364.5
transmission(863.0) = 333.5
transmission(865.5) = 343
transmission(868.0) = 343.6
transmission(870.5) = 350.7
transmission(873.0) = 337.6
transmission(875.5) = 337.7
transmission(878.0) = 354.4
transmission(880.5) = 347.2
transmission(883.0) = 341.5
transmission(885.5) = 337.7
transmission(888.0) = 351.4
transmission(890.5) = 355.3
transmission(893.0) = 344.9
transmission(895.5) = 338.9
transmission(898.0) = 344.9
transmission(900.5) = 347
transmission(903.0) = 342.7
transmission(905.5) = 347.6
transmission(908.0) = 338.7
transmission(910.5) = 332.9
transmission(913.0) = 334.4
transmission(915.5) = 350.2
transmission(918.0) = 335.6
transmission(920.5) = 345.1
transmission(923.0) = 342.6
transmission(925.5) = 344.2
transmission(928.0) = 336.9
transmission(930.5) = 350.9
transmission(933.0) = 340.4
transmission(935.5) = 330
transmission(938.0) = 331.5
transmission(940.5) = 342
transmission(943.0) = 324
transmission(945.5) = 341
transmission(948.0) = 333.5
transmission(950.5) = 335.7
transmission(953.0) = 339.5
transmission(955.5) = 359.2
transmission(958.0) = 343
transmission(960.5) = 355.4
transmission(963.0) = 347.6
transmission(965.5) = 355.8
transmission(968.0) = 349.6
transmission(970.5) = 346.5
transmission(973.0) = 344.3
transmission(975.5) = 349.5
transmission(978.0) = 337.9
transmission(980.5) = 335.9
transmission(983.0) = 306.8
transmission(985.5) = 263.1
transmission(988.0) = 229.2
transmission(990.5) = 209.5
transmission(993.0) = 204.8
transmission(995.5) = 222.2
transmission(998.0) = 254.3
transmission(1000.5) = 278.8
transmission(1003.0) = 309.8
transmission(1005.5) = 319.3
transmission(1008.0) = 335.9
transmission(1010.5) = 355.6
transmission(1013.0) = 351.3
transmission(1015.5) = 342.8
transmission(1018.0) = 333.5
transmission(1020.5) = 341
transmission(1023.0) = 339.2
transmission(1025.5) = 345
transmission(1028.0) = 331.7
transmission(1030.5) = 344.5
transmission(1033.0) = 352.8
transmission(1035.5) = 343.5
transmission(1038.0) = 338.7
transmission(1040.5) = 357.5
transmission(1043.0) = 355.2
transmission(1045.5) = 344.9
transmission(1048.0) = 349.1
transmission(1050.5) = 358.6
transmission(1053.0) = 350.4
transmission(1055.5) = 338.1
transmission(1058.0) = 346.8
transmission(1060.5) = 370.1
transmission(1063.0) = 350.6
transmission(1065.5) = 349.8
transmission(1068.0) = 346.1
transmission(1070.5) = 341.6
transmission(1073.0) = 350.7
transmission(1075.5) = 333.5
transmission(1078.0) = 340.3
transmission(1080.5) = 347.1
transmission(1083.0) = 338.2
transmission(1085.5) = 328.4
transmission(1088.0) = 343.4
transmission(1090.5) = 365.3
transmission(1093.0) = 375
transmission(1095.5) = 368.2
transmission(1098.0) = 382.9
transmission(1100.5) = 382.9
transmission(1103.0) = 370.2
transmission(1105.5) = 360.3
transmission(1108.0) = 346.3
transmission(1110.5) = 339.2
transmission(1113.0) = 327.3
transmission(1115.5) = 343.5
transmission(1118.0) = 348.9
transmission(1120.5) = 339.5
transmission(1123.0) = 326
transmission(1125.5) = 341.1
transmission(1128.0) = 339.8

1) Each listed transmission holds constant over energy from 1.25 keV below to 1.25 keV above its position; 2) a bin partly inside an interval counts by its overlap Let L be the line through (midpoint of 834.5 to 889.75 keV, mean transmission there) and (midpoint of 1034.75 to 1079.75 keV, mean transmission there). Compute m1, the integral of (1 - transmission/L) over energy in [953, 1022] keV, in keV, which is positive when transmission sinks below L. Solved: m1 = 6.2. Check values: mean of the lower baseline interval 341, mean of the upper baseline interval 348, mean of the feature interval 315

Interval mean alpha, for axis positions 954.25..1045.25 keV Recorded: 322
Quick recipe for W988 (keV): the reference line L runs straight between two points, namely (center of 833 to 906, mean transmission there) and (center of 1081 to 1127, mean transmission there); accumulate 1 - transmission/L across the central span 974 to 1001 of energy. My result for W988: 5.7 keV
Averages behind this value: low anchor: 340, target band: 272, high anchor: 351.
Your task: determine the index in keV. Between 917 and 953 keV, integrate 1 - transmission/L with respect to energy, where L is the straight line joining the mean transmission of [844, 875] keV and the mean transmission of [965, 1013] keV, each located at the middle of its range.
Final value -2.0 keV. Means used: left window 348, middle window 338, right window 301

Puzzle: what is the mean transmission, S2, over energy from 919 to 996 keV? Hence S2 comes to 324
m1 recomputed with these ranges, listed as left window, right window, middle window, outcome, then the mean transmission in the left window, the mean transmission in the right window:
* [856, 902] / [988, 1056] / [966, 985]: -0.4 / 346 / 321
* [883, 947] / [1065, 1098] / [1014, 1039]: 0.4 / 341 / 350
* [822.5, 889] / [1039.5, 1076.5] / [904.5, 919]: -0.3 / 328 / 350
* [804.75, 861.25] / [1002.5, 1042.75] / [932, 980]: -1.2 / 322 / 341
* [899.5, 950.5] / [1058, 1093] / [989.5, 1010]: 4.3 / 339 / 348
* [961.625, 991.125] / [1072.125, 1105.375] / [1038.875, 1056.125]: -0.5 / 317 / 356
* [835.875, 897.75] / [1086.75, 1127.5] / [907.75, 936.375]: 0.4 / 343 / 353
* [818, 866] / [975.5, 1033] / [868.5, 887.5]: -1.7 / 318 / 306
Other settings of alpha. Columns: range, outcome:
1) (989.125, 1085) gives 329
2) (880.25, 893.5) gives 346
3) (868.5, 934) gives 344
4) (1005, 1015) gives 342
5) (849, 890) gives 348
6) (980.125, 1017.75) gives 288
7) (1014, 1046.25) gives 344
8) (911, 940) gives 340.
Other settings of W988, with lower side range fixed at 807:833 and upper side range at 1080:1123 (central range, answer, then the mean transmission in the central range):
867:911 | -3.7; 344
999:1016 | 0.6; 326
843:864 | -2.5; 349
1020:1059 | -0.4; 346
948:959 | -0.5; 343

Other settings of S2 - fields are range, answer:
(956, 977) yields 349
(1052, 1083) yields 347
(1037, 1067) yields 351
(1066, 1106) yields 354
